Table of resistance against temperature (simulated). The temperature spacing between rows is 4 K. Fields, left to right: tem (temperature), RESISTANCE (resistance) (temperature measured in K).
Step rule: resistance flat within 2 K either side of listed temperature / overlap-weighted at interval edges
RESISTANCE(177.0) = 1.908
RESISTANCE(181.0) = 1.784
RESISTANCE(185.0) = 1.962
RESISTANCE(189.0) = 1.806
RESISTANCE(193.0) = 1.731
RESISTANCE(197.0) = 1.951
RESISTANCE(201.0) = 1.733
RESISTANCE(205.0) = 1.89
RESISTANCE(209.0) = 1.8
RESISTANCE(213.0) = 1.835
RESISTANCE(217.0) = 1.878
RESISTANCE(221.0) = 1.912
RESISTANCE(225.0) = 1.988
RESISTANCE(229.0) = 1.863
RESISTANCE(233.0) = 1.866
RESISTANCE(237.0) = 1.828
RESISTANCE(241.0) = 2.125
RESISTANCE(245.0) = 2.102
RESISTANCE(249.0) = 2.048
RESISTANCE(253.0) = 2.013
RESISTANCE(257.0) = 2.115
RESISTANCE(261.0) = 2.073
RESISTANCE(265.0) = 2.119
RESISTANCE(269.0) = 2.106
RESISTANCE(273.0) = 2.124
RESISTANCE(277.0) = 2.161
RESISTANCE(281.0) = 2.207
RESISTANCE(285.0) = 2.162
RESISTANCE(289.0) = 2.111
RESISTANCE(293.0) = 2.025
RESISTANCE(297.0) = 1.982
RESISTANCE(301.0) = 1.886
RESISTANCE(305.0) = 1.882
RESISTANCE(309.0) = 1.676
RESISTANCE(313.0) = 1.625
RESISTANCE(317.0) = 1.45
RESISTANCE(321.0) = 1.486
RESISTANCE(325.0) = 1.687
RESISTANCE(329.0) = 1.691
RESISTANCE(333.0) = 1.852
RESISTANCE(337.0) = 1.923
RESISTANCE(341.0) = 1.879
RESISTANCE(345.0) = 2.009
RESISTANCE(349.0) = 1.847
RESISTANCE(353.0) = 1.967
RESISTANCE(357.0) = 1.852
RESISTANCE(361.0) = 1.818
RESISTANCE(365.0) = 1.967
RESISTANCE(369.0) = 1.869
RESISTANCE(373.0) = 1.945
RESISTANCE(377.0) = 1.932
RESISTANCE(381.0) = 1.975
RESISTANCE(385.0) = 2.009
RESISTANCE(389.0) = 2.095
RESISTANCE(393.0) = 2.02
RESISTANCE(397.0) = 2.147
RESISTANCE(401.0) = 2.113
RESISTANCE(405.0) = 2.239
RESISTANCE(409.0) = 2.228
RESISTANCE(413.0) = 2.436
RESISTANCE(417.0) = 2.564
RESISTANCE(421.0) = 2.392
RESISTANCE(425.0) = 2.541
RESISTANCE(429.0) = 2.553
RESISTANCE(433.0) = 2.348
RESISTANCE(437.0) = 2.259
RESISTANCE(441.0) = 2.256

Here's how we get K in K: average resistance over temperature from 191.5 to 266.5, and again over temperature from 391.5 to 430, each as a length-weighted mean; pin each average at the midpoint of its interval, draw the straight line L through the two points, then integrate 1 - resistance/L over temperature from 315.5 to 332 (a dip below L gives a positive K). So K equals 4.2 K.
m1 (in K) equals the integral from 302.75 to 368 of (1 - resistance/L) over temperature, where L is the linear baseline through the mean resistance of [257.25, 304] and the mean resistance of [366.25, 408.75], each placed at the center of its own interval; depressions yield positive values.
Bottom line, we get 8.60 K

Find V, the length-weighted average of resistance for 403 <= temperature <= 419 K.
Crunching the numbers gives 2.37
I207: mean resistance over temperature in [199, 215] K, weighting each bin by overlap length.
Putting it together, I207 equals 1.81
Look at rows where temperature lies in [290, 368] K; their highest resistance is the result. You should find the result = 2.025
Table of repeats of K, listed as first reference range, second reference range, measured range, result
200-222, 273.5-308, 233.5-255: -1.0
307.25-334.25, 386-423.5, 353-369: 0.3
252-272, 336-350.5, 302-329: 4.5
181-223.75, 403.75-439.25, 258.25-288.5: -1.6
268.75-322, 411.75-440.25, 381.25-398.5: 1.8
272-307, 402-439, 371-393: 2.9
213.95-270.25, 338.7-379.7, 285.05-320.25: 2.1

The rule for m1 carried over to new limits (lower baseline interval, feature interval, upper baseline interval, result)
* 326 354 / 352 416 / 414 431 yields 4.8 K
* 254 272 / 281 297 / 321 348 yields -0.8 K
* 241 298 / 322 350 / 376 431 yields 4.4 K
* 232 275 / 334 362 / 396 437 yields 4.1 K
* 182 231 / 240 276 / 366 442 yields -2.6 K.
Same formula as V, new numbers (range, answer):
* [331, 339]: 1.89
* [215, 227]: 1.93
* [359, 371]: 1.88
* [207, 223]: 1.86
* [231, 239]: 1.85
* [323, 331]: 1.69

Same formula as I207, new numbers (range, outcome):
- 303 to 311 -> 1.78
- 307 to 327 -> 1.58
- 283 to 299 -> 2.07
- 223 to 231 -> 1.93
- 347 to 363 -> 1.87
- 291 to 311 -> 1.89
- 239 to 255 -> 2.07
